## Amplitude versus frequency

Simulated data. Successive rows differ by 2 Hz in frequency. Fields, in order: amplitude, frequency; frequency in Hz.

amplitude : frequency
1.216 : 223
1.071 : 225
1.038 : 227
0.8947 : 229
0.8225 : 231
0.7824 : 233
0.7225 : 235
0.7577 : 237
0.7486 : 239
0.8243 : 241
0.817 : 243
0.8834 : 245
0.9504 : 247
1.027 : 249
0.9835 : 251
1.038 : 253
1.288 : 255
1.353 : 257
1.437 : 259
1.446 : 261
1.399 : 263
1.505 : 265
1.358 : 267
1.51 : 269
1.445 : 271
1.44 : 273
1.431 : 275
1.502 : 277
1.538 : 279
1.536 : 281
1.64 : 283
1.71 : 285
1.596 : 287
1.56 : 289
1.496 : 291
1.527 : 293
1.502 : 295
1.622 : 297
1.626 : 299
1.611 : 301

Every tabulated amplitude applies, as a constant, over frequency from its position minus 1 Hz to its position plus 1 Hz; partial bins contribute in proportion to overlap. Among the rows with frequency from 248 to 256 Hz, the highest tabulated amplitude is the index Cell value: 1.288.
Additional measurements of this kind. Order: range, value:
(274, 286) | 1.71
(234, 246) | 0.8834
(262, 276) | 1.51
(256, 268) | 1.505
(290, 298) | 1.622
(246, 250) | 1.027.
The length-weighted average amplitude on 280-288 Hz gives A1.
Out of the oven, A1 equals 1.62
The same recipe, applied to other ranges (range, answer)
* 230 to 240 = 0.767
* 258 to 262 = 1.44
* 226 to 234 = 0.884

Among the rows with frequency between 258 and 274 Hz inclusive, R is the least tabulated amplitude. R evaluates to 1.358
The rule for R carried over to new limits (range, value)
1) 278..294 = 1.496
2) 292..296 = 1.502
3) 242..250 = 0.817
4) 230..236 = 0.7225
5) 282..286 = 1.64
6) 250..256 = 0.9835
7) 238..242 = 0.7486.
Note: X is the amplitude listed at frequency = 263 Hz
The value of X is 1.399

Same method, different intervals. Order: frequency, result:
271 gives 1.445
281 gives 1.536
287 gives 1.596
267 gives 1.358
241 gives 0.8243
